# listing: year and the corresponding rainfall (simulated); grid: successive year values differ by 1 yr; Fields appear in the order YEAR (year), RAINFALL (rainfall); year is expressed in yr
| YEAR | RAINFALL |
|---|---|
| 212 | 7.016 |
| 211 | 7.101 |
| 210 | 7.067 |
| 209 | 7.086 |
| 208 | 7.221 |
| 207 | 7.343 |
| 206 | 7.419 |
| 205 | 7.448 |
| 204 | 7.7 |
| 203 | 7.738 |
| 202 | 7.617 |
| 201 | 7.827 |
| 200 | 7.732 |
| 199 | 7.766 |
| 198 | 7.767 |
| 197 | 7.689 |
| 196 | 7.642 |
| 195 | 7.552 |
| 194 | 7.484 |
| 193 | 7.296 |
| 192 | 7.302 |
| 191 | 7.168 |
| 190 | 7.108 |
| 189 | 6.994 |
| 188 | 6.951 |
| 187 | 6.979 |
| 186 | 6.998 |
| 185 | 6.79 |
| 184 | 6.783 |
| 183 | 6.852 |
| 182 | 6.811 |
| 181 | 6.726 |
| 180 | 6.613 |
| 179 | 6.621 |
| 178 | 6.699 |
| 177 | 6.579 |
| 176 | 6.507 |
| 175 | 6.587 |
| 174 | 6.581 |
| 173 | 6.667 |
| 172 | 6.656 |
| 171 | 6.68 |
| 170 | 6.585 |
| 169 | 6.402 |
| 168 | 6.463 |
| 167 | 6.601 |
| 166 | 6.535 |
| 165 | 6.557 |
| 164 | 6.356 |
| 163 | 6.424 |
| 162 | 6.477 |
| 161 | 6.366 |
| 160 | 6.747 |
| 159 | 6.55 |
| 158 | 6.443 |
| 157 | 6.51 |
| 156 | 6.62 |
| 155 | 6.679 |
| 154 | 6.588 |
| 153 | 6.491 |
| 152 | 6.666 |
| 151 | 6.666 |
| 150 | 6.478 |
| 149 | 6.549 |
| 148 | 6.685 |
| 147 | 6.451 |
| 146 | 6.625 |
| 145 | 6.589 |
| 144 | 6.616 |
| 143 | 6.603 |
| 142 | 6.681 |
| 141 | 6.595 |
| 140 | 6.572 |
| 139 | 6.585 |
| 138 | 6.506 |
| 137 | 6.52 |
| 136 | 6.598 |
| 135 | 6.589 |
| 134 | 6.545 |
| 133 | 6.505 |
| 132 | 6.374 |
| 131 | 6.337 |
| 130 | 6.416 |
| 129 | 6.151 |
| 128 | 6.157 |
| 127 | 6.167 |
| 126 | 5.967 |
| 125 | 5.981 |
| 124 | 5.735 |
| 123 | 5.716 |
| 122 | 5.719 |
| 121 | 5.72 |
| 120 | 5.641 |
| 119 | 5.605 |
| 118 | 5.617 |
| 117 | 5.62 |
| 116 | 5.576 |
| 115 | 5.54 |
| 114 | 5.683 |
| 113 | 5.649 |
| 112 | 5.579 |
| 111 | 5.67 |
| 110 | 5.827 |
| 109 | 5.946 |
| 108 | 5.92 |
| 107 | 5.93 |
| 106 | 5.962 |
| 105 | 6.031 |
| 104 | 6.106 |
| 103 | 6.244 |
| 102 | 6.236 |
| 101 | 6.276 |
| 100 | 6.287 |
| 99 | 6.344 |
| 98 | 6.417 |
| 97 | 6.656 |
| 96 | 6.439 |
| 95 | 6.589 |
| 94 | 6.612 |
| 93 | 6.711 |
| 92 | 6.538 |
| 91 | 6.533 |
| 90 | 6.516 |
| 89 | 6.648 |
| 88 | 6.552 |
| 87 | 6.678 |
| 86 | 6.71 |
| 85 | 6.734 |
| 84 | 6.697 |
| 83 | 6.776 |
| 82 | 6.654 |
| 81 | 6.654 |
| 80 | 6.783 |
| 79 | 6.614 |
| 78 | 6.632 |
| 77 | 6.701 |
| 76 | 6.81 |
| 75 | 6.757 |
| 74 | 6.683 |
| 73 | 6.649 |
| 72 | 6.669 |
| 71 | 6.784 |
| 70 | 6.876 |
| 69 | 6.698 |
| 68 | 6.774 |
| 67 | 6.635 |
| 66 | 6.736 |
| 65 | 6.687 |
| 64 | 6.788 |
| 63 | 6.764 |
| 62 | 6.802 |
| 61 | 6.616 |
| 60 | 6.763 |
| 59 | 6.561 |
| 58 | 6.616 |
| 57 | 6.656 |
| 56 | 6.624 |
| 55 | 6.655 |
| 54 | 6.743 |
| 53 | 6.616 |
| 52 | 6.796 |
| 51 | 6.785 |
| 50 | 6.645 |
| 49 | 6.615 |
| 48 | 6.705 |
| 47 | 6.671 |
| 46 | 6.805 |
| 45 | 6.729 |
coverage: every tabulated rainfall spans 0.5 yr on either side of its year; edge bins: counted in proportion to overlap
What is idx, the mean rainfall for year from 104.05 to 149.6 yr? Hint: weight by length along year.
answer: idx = 6.13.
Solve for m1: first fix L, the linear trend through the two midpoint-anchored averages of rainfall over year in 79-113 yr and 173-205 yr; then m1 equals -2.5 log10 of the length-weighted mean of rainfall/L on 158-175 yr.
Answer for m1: 0.07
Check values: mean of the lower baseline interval 6.36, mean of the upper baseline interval 7.14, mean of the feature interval 6.54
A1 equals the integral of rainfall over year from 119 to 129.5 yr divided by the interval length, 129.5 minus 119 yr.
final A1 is 5.88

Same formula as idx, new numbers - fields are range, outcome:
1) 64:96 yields 6.68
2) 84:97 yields 6.61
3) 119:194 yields 6.54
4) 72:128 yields 6.24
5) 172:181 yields 6.62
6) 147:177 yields 6.55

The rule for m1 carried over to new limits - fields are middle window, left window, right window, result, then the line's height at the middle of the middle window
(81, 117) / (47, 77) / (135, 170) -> 0.06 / 6.64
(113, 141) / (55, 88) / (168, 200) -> 0.13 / 6.83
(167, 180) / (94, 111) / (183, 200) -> 0.07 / 7.05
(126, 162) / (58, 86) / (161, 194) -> 0.04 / 6.73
